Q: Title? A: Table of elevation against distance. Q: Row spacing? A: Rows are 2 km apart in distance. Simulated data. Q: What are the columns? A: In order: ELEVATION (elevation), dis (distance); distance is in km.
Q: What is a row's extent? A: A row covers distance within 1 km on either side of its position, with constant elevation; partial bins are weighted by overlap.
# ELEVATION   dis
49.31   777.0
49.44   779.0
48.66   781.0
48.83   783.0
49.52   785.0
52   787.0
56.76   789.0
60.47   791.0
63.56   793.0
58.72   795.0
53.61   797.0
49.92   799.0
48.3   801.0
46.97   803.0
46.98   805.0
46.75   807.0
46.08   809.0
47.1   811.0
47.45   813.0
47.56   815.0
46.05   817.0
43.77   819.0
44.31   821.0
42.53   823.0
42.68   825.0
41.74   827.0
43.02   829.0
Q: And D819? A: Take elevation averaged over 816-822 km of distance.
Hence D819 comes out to 44.7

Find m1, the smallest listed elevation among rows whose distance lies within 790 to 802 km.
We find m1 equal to 48.3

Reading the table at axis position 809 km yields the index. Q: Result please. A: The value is 46.08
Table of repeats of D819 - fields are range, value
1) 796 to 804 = 49.7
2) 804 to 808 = 46.9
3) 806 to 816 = 47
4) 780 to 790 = 51.2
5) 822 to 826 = 42.6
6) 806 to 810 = 46.4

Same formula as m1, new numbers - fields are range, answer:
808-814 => 46.08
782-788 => 48.83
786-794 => 52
